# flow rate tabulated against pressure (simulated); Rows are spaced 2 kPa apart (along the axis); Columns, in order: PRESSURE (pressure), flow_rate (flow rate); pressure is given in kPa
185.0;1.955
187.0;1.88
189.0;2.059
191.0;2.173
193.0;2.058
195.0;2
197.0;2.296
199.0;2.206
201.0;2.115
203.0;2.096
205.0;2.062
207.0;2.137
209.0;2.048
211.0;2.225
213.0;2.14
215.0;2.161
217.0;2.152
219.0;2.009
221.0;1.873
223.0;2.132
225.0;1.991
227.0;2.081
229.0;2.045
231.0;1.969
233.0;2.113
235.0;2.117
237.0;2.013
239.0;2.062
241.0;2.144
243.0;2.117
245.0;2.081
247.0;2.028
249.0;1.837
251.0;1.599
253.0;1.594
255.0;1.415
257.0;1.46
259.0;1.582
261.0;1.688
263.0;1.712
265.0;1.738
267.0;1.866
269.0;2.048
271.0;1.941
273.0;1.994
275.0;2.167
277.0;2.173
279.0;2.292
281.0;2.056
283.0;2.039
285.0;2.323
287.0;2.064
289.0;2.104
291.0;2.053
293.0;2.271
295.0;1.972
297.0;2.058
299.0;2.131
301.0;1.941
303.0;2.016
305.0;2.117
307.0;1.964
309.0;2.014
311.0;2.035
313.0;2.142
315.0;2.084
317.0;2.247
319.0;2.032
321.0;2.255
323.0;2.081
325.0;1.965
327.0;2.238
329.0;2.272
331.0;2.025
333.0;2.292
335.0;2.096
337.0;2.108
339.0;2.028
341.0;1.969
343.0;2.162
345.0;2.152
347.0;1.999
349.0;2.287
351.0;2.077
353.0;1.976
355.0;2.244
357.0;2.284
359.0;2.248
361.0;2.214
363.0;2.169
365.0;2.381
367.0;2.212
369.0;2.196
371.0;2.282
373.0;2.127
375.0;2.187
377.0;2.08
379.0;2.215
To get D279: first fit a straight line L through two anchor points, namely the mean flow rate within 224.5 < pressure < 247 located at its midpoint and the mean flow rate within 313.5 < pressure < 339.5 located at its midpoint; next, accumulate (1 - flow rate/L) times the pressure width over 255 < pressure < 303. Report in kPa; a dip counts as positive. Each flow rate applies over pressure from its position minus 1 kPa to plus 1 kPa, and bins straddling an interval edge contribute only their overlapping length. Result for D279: 2.86 kPa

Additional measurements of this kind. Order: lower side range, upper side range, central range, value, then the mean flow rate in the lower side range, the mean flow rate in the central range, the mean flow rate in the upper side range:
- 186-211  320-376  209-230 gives 0.3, 2.1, 2.08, 2.16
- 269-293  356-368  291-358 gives 2.5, 2.11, 2.11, 2.25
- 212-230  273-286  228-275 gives 5.1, 2.06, 1.88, 2.16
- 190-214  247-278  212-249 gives -1.7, 2.13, 2.06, 1.8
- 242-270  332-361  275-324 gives -4.0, 1.77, 2.1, 2.14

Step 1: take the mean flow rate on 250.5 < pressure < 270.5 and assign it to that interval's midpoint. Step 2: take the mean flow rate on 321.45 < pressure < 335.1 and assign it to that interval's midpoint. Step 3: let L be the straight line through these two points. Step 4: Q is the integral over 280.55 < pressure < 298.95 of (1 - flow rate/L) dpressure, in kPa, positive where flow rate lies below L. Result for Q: -2.2 kPa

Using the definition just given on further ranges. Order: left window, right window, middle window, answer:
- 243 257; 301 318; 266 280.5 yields -1.4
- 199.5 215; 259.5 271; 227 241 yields -0.6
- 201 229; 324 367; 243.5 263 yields 3.7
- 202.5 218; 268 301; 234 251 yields 0.7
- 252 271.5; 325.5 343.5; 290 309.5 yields -1.4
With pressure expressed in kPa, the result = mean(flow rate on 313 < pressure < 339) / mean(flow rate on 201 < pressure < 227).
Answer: 1.02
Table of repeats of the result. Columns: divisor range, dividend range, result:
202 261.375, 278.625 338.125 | 1.07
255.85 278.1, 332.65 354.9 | 1.14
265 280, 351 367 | 1.08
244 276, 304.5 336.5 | 1.18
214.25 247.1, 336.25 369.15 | 1.05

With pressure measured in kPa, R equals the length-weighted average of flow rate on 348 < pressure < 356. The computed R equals 2.15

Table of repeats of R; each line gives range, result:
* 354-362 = 2.25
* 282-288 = 2.14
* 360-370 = 2.23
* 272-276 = 2.08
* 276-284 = 2.14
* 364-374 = 2.24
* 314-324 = 2.14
